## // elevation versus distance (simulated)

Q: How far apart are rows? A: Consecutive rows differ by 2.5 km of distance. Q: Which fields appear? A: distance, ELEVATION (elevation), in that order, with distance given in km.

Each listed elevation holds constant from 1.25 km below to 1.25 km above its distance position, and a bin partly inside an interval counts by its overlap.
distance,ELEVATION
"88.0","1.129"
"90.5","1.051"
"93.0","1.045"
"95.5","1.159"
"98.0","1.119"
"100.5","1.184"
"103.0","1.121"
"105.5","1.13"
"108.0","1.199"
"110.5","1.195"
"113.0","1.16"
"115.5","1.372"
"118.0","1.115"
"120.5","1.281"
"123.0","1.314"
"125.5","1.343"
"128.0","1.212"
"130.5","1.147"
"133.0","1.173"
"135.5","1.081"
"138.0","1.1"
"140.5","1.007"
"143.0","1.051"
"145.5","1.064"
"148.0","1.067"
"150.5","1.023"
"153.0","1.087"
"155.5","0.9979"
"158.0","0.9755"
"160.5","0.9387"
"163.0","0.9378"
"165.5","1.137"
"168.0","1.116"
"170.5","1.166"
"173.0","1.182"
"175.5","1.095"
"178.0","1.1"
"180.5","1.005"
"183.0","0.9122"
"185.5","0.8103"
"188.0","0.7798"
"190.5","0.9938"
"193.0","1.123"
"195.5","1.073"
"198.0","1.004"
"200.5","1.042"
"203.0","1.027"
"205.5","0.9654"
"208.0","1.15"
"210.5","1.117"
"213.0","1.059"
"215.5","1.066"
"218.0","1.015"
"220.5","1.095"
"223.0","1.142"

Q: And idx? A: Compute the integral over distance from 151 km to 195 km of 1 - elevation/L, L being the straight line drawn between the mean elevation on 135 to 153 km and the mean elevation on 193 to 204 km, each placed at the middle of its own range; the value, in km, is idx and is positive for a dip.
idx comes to 1.2 km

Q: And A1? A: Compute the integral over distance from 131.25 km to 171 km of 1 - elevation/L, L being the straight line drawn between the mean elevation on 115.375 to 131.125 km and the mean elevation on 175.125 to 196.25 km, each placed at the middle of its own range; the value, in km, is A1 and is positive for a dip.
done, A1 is 2.5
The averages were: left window 1.25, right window 0.982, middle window 1.06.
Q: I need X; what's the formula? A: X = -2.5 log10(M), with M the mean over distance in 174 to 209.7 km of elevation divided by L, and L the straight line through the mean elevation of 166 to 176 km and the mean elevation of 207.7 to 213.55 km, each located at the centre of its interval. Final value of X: 0.12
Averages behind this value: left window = 1.14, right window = 1.11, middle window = 1.01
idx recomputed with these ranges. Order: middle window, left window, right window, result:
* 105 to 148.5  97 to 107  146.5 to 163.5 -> -3.65 km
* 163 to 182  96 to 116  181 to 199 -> -1.83 km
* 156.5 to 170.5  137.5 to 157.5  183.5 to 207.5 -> -0.13 km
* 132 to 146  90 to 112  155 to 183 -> 0.16 km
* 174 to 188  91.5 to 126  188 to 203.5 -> 1.10 km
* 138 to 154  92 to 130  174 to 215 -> 0.98 km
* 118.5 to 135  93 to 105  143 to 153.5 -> -2.12 km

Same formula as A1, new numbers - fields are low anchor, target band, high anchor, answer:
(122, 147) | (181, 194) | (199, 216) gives 1.9 km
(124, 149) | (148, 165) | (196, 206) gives 1.4 km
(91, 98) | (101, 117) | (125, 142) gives -1.1 km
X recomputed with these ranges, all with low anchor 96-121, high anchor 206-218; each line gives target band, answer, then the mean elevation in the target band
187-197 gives 0.11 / 0.998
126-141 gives 0.02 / 1.14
